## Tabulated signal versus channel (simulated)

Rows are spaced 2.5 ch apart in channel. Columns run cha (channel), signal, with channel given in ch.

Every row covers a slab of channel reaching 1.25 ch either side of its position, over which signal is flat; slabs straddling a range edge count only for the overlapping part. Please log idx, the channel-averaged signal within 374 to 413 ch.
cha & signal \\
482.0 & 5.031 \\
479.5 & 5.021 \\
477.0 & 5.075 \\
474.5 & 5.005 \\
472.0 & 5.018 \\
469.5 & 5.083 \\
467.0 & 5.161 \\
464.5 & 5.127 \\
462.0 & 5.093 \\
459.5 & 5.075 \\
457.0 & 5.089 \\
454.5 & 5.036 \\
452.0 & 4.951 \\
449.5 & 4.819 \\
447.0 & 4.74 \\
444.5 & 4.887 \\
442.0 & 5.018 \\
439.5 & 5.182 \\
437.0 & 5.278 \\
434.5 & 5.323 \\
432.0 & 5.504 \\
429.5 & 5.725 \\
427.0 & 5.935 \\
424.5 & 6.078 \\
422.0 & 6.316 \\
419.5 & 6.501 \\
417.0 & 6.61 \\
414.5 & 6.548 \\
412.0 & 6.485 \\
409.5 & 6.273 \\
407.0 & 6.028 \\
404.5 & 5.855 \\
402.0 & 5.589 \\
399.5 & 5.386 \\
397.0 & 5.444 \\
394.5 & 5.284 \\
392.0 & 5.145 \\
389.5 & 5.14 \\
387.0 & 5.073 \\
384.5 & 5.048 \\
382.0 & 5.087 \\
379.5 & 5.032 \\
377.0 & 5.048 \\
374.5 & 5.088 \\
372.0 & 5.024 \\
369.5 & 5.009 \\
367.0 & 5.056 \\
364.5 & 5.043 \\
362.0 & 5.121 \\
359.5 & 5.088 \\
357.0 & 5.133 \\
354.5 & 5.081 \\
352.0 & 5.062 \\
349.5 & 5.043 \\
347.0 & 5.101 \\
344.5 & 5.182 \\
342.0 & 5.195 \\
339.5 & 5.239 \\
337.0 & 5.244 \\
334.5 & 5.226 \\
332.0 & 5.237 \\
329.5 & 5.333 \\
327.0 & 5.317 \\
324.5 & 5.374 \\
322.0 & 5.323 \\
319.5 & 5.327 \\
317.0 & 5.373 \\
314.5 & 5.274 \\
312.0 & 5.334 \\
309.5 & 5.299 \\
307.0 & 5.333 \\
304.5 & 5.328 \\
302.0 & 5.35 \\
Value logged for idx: 5.44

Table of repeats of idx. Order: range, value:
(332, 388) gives 5.1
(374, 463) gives 5.47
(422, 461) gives 5.28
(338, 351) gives 5.15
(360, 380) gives 5.05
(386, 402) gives 5.27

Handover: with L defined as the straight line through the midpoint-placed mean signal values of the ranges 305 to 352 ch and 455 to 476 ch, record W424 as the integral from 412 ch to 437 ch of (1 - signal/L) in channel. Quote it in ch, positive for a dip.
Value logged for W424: -4.4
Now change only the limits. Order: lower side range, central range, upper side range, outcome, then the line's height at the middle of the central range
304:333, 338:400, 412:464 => 3.16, 5.4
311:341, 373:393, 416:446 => 1.54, 5.51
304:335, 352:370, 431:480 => 0.56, 5.24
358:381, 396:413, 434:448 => -2.69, 5.06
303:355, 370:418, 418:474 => -2.12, 5.29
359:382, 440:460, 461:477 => 0.47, 5.08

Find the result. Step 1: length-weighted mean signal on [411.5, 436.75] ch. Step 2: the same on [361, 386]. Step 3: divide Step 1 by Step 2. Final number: 1.2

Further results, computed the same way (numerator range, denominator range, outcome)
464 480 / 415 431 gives 0.82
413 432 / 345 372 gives 1.22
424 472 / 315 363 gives 1.00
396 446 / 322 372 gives 1.12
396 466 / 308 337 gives 1.05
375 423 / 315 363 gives 1.09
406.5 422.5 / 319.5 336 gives 1.21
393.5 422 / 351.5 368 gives 1.18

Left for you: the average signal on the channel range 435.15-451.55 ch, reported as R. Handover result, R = 5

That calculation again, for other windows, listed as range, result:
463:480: 5.07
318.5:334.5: 5.31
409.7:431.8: 6.24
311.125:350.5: 5.26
